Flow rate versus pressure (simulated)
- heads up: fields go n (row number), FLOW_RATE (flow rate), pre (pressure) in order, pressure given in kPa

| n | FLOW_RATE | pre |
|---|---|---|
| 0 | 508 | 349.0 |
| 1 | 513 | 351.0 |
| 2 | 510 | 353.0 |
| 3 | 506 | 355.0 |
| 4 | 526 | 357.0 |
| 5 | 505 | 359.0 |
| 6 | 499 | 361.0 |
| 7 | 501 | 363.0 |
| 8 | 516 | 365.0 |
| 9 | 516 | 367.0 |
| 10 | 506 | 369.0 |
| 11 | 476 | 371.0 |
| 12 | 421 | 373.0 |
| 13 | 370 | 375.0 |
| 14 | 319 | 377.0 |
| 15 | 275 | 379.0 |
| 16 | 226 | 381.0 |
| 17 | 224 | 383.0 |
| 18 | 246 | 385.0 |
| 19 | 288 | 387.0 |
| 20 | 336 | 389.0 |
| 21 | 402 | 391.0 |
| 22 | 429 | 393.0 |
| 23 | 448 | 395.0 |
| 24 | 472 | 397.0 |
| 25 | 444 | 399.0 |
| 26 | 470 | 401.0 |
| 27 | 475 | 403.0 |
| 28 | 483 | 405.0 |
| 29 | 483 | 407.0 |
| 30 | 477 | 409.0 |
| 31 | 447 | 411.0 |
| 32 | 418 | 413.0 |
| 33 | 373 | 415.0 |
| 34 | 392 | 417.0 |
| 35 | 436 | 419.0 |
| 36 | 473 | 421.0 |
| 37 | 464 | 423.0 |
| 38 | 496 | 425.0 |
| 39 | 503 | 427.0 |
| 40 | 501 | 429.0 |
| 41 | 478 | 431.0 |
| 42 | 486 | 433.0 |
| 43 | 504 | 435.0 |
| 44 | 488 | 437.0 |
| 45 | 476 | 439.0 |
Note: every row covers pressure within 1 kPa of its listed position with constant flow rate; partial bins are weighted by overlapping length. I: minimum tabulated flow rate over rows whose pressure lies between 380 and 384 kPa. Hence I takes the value 224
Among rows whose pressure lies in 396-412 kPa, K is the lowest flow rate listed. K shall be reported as 444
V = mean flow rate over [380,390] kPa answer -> 264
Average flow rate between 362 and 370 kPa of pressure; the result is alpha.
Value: 510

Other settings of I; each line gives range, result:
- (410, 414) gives 418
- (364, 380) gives 275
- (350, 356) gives 506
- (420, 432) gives 464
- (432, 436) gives 486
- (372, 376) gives 370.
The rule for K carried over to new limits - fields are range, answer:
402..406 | 475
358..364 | 499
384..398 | 246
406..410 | 477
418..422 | 436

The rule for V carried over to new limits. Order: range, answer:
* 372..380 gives 346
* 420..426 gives 478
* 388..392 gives 369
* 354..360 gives 512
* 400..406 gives 476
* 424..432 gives 494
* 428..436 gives 492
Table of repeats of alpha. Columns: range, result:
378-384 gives 242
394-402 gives 458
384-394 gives 340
